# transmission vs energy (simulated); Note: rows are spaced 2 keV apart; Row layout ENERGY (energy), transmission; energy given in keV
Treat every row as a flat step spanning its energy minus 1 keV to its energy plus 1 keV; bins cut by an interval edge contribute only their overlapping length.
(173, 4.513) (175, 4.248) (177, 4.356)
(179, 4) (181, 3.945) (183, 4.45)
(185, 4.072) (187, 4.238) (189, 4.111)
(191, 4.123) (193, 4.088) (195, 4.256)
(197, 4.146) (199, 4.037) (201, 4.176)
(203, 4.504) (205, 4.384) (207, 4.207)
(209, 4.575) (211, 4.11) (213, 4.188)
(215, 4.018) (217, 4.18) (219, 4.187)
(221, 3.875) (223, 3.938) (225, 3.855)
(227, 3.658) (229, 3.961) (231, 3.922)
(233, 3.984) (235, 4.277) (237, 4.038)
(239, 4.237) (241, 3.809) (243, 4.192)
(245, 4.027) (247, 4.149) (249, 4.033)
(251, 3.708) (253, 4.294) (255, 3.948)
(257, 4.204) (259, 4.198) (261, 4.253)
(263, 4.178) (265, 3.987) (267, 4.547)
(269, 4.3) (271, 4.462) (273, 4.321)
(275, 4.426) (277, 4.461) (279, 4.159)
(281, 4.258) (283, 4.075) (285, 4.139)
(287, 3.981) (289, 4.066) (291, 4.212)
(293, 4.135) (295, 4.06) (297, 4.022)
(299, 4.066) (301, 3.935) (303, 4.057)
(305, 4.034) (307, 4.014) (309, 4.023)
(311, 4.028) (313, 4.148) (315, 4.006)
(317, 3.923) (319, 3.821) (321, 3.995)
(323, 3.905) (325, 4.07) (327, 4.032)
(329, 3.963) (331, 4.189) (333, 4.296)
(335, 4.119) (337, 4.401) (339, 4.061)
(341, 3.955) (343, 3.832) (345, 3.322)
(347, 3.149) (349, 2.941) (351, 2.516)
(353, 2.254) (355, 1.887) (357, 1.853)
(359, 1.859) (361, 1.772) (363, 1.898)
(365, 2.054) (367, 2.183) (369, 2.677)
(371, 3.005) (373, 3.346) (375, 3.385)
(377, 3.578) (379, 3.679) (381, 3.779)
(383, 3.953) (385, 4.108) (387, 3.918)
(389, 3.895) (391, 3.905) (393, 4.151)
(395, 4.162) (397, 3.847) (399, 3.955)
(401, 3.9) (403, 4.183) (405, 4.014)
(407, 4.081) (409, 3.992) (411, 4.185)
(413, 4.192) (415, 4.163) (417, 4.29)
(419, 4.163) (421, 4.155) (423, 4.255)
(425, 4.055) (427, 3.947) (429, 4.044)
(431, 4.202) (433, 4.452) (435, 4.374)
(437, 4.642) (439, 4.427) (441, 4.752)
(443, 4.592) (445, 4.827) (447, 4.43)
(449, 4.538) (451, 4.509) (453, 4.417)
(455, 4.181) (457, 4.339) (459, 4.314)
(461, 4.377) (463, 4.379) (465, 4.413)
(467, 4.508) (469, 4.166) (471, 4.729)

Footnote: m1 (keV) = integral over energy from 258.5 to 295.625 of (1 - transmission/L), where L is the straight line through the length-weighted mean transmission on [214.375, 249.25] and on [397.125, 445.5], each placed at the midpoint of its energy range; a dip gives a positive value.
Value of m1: -1.4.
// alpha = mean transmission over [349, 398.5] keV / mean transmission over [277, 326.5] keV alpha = 0.76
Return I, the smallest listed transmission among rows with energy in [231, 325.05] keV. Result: 3.708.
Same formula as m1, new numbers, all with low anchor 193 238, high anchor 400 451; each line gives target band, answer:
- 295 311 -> 0.6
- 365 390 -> 4.9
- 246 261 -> 0.2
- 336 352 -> 2.6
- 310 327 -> 0.8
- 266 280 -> -0.8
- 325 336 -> 0.2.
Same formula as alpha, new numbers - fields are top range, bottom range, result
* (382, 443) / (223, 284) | 1.01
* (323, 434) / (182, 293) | 0.87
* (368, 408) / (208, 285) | 0.91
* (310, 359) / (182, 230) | 0.86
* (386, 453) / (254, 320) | 1.02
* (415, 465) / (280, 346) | 1.08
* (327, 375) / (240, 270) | 0.74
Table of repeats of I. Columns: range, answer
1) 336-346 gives 3.322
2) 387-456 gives 3.847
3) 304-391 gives 1.772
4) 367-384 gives 2.183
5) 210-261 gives 3.658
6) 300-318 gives 3.923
